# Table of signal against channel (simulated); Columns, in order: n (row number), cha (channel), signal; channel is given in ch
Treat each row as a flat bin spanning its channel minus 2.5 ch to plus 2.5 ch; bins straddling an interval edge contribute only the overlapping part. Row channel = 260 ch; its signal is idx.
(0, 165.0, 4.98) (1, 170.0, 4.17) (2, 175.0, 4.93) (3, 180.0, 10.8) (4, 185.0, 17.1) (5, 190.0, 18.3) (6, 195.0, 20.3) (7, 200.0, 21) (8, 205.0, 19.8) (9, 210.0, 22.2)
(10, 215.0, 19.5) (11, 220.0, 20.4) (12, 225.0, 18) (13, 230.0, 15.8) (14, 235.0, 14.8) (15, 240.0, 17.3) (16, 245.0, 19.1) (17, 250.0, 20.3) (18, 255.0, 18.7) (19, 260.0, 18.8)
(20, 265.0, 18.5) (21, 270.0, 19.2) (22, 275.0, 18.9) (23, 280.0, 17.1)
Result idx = 18.8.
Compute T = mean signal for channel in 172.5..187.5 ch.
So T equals 10.9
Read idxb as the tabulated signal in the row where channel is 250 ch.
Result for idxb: 20.3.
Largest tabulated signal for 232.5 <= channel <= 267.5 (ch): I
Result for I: 20.3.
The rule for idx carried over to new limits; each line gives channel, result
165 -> 4.98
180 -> 10.8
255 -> 18.7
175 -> 4.93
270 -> 19.2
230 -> 15.8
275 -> 18.9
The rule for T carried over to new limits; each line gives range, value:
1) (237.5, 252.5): 18.9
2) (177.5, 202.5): 17.5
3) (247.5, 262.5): 19.3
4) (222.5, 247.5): 17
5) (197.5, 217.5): 20.6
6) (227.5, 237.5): 15.3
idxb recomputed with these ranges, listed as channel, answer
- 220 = 20.4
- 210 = 22.2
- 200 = 21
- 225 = 18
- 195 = 20.3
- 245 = 19.1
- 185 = 17.1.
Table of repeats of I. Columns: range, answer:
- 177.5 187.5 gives 17.1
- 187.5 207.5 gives 21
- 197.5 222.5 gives 22.2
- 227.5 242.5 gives 17.3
